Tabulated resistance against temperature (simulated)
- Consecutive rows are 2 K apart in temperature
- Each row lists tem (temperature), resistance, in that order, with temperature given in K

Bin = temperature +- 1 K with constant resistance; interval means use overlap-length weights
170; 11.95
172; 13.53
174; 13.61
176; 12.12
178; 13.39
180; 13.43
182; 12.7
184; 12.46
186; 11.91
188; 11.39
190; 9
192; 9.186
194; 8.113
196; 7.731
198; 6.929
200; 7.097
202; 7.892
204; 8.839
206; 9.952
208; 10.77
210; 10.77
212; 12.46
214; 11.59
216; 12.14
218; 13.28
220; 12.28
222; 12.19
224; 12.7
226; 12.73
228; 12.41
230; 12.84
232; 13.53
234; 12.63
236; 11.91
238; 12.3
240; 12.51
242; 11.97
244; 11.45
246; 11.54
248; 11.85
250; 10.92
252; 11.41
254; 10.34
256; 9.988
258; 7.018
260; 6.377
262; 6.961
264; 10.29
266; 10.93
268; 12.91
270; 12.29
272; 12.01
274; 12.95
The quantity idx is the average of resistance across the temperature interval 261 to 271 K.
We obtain 10.7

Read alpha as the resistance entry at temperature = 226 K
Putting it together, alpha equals 12.73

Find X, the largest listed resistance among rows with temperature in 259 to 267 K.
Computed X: 10.93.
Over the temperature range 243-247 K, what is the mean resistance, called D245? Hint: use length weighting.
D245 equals 11.5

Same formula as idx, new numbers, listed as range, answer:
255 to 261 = 7.79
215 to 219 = 12.7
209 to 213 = 11.6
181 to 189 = 12.1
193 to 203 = 7.55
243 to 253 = 11.4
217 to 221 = 12.8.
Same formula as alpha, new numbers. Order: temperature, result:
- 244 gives 11.45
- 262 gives 6.961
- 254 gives 10.34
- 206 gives 9.952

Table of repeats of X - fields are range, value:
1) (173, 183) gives 13.61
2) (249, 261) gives 11.41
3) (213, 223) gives 13.28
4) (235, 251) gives 12.51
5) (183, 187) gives 12.46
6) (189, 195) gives 9.186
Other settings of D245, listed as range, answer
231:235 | 13.1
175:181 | 13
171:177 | 13.1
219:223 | 12.2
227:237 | 12.7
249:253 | 11.2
